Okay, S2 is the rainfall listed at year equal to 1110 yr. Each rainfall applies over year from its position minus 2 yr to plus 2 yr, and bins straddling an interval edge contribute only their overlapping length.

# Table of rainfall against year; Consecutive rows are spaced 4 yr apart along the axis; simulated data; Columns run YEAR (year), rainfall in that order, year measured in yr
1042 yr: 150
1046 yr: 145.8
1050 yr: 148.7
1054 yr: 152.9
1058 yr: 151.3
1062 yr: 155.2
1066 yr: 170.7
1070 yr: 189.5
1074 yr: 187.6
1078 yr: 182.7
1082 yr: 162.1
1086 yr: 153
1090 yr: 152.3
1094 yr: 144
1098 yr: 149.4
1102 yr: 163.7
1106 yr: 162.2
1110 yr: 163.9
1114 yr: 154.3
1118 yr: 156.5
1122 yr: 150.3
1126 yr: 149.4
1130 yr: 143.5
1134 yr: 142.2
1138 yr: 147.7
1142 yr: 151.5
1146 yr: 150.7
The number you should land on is 163.9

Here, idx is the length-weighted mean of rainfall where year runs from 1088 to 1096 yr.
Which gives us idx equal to 148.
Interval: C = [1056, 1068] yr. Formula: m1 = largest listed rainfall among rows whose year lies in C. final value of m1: 170.7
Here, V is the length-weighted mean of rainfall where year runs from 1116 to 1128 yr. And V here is 152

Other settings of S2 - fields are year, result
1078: 182.7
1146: 150.7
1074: 187.6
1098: 149.4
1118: 156.5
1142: 151.5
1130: 143.5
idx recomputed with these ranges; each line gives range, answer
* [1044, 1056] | 149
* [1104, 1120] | 159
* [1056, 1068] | 159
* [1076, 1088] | 166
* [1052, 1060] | 152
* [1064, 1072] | 180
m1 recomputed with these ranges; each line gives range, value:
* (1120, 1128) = 150.3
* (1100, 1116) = 163.9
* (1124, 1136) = 149.4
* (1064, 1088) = 189.5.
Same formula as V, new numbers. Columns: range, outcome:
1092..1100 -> 147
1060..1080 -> 177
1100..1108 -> 163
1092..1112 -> 157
